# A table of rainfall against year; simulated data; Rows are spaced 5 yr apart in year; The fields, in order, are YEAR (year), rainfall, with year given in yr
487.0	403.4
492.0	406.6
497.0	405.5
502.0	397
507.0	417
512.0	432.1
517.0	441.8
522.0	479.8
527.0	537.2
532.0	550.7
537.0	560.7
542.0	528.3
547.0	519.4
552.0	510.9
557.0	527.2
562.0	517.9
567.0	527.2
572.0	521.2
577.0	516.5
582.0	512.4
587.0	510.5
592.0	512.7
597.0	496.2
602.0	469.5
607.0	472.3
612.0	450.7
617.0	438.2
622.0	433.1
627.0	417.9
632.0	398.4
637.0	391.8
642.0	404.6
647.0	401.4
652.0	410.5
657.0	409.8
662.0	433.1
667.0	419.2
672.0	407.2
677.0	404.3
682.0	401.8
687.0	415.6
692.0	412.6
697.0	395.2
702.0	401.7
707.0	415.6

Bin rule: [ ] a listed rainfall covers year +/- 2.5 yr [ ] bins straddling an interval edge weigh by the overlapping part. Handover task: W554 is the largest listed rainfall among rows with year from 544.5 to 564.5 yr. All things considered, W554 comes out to 527.2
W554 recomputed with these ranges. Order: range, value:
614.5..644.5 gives 438.2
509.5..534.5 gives 550.7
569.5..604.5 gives 521.2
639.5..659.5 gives 410.5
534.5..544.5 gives 560.7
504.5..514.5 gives 432.1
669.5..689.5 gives 415.6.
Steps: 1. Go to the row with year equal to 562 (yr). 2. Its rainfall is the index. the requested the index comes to 517.9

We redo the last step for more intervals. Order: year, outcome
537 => 560.7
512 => 432.1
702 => 401.7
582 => 512.4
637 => 391.8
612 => 450.7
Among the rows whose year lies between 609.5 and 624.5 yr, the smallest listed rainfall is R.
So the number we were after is 433.1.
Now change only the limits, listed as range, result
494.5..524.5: 397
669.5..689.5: 401.8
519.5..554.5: 479.8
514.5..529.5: 441.8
